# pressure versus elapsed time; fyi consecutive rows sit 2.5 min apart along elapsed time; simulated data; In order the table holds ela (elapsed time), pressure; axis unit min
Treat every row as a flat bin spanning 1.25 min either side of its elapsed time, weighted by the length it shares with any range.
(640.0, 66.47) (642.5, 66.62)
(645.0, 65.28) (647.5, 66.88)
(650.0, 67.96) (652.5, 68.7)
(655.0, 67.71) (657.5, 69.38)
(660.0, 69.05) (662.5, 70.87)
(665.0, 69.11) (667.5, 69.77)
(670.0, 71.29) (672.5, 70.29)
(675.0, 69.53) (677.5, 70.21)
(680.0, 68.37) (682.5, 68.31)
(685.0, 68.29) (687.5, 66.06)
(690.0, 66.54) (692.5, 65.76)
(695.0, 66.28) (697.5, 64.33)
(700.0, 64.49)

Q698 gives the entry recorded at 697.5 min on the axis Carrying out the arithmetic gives 64.33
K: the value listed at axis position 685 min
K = 68.29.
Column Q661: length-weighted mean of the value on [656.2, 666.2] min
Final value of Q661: 69.6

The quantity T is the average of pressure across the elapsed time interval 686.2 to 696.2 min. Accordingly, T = 66.2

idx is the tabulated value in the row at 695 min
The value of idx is 66.28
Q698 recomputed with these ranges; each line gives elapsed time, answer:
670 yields 71.29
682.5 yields 68.31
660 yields 69.05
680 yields 68.37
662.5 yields 70.87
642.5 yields 66.62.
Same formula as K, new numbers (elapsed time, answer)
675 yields 69.53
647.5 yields 66.88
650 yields 67.96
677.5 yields 70.21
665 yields 69.11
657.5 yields 69.38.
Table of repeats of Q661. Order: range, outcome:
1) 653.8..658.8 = 68.6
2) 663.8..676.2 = 70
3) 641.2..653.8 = 67.1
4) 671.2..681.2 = 69.6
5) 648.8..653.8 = 68.3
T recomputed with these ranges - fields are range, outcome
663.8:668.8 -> 69.5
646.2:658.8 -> 68.1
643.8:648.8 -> 66.1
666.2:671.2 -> 70.5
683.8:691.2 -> 67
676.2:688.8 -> 68.2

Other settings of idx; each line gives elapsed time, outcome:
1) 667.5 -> 69.77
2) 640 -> 66.47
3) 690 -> 66.54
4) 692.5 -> 65.76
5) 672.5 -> 70.29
